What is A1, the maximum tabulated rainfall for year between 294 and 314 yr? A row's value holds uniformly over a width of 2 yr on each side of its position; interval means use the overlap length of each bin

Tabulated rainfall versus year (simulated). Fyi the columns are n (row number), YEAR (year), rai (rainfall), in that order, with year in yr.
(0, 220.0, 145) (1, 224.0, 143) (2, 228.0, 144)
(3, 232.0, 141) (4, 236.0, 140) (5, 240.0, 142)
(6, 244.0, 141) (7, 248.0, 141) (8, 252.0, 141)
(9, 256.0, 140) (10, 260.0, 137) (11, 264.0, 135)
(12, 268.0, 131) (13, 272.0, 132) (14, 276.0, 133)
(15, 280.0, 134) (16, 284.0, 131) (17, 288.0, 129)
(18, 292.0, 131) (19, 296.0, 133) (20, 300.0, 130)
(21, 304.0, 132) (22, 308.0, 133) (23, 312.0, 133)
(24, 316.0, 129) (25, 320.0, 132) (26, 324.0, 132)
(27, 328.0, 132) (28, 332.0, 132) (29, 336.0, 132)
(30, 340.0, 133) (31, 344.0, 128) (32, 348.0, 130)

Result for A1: 133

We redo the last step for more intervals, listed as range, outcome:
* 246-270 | 141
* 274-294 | 134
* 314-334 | 132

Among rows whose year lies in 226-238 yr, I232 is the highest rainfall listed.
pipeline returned 144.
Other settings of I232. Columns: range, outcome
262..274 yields 135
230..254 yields 142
